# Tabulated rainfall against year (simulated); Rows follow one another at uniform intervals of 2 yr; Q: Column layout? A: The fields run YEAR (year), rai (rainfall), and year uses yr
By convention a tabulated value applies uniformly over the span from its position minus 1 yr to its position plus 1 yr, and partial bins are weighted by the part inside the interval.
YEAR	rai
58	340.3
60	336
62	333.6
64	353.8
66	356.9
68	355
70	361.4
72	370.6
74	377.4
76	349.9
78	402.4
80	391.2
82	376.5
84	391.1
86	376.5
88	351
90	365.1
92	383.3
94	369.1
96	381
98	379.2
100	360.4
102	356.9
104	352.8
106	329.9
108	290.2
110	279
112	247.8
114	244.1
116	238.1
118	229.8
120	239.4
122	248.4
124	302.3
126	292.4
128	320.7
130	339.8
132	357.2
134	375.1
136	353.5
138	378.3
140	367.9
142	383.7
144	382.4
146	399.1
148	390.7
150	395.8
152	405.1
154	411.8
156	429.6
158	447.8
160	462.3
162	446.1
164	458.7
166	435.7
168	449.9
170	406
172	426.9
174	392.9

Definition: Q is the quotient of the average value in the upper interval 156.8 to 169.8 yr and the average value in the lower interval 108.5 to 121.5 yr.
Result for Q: 1.8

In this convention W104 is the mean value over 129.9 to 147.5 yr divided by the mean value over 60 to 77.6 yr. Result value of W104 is 1.0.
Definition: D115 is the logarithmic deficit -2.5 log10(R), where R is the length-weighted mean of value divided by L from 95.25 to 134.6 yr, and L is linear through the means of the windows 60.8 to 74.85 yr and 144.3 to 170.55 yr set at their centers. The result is 0.27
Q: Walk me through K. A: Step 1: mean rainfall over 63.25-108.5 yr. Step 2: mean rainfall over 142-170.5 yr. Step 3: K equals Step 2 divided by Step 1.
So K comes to 1.2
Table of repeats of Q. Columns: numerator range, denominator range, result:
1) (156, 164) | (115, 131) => 1.63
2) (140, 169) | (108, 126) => 1.63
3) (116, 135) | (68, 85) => 0.79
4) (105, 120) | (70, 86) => 0.70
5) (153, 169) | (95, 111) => 1.30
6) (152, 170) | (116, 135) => 1.48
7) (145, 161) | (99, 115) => 1.36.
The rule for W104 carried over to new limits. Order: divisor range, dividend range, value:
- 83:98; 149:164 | 1.15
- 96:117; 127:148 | 1.18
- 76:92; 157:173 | 1.17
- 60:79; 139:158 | 1.11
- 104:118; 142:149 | 1.42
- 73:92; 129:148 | 0.99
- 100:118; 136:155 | 1.33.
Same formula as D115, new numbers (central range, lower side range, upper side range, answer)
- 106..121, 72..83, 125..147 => 0.38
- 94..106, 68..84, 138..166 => 0.07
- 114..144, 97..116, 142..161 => 0.15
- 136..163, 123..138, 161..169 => -0.02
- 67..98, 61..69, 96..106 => -0.05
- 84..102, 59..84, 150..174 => 0.03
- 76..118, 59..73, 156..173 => 0.11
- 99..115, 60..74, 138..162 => 0.23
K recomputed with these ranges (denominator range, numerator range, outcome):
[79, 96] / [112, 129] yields 0.70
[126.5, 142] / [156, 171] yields 1.24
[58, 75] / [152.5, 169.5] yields 1.24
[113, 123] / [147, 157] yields 1.69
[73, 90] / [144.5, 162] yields 1.11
